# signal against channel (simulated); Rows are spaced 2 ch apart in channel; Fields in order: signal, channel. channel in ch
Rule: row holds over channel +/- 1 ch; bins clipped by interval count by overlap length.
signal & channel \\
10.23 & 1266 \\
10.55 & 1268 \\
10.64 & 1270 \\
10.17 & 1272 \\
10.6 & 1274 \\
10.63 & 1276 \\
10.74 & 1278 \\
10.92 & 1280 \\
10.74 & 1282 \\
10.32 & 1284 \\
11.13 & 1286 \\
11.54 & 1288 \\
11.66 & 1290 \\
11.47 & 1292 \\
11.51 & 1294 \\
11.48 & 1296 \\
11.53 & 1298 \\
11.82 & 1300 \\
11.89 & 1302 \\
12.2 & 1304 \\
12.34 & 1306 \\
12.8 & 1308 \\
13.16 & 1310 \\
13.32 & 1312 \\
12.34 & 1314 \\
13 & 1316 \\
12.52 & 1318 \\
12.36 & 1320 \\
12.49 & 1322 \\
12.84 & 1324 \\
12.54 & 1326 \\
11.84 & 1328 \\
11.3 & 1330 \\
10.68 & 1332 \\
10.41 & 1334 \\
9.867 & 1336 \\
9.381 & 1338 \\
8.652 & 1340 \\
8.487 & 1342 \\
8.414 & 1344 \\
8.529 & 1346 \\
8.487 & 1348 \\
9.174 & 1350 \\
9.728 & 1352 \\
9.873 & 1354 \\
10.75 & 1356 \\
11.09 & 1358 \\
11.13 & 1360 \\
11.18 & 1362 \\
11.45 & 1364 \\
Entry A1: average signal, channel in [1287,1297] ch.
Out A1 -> 11.5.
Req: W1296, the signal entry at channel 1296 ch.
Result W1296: 11.48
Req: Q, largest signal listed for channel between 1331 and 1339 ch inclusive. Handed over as 10.68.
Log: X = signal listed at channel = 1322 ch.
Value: 12.49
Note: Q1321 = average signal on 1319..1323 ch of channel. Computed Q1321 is 12.4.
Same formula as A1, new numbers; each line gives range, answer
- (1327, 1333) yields 11.3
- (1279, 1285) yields 10.7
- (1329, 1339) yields 10.3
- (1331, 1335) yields 10.5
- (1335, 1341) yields 9.3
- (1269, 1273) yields 10.4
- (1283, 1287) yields 10.7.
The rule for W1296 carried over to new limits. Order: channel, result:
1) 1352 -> 9.728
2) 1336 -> 9.867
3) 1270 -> 10.64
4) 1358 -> 11.09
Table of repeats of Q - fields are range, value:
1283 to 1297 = 11.66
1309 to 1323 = 13.32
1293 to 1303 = 11.89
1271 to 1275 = 10.6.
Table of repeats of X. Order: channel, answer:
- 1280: 10.92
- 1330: 11.3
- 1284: 10.32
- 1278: 10.74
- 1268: 10.55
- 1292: 11.47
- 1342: 8.487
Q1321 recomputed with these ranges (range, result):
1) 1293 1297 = 11.5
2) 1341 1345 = 8.45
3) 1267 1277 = 10.5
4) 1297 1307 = 12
